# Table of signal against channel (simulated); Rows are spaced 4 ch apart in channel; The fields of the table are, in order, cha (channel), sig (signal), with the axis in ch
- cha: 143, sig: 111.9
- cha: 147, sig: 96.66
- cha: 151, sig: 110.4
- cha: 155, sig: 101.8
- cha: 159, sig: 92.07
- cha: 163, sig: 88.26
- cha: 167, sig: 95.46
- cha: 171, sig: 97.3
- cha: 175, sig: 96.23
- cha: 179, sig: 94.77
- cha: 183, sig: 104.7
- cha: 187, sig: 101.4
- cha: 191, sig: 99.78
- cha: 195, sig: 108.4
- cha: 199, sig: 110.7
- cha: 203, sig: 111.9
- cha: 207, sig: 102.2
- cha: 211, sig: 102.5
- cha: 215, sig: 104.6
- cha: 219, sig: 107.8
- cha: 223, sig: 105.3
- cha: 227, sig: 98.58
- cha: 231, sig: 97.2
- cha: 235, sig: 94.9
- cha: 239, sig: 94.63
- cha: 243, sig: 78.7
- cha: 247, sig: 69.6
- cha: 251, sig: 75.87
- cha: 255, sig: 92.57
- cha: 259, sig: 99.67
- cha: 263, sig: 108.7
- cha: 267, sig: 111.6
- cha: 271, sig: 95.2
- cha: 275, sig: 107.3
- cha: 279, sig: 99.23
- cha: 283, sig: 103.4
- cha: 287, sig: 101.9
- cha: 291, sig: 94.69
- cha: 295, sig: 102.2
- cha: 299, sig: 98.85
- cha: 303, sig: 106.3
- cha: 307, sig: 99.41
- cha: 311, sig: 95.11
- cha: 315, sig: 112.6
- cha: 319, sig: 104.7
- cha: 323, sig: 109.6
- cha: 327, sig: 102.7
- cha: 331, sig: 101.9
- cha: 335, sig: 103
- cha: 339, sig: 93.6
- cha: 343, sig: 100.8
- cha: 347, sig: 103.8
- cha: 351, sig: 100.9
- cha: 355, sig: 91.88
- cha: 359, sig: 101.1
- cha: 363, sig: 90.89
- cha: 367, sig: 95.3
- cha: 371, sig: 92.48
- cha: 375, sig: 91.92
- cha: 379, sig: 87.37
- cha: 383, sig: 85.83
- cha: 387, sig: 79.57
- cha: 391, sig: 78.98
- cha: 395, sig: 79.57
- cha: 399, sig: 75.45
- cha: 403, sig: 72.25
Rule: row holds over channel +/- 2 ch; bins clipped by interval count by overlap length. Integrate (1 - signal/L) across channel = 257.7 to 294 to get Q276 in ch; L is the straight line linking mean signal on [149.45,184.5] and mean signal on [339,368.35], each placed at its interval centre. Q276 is -1.8 ch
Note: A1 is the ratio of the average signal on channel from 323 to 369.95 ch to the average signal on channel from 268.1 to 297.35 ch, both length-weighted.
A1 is 0.98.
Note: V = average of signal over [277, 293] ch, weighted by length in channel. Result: 99.8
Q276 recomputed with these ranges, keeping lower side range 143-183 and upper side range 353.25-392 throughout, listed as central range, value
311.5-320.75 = -1.5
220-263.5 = 1.3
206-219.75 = -1.1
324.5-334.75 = -1.3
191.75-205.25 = -1.7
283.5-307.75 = -2.1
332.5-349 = -1.7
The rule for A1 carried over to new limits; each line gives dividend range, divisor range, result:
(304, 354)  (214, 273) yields 1.07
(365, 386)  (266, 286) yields 0.88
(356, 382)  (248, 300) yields 0.94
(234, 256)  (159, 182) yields 0.88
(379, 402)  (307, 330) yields 0.77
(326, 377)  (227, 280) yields 1.04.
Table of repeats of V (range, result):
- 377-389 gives 84.3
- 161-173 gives 93.7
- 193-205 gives 110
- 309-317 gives 104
